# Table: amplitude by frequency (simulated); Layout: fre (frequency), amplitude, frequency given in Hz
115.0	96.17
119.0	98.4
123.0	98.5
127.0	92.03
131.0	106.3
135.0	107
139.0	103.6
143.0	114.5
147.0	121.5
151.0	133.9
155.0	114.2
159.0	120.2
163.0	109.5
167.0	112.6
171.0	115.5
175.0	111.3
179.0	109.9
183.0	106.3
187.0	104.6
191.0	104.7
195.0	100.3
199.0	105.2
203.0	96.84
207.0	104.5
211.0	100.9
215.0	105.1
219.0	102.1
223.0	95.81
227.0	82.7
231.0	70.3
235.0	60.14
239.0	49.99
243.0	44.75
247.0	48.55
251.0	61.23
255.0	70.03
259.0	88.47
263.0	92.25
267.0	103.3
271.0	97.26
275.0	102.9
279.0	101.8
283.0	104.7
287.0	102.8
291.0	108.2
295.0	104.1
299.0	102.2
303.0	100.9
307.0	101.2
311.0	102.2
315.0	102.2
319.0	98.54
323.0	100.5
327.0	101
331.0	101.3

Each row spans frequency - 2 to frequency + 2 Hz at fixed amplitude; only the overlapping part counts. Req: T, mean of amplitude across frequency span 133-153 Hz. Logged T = 116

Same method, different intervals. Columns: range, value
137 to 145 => 109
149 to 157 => 124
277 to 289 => 103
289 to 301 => 105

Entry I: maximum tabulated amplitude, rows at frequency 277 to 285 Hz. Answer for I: 104.7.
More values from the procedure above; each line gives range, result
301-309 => 101.2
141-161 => 133.9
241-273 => 103.3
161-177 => 115.5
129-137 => 107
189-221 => 105.2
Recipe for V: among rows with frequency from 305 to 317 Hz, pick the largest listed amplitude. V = 102.2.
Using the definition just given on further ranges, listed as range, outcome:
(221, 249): 95.81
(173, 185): 111.3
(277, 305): 108.2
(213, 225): 105.1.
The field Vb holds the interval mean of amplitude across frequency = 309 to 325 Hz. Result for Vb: 101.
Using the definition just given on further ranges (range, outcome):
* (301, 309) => 101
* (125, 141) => 102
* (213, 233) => 91.2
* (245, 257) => 59.9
